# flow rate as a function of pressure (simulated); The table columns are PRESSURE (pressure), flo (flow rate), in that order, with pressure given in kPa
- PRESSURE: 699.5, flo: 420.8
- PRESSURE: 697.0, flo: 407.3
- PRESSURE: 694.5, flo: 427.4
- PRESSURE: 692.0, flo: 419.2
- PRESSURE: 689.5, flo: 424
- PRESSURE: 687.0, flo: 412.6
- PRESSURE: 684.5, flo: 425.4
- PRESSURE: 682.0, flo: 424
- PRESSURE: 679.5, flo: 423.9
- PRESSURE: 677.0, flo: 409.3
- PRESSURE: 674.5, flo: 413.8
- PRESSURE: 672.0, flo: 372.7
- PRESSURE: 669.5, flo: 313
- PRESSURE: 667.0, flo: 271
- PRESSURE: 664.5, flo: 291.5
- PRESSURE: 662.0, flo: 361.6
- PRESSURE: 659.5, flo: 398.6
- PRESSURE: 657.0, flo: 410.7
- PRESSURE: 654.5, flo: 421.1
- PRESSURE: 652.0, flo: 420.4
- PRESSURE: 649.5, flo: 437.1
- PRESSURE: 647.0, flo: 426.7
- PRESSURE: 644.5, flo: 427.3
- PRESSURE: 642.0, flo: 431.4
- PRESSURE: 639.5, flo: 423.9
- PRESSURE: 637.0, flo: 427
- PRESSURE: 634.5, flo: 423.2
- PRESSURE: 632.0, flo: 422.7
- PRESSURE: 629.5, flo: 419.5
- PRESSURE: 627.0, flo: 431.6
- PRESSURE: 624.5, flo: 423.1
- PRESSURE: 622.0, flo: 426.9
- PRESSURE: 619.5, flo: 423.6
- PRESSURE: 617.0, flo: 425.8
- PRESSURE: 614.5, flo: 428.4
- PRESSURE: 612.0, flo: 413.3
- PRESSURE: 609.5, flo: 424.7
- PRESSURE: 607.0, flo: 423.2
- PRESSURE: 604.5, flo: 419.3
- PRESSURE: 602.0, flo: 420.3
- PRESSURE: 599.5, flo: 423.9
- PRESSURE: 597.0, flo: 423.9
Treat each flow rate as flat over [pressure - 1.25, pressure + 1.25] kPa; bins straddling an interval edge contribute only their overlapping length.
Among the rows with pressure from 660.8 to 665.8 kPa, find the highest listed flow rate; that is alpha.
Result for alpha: 361.6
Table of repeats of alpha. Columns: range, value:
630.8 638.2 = 427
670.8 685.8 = 425.4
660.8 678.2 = 413.8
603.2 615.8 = 428.4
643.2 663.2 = 437.1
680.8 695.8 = 427.4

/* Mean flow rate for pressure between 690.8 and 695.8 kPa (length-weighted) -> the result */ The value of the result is 423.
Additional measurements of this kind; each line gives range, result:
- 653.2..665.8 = 376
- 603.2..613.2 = 420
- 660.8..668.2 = 308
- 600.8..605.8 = 420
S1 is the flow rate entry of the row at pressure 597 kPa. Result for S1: 423.9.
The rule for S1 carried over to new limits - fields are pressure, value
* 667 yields 271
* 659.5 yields 398.6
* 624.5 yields 423.1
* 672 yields 372.7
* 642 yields 431.4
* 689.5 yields 424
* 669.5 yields 313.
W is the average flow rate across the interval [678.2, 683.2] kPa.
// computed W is 424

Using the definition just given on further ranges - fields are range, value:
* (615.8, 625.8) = 425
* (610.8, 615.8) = 421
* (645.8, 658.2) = 423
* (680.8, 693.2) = 421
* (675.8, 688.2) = 419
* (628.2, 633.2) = 421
